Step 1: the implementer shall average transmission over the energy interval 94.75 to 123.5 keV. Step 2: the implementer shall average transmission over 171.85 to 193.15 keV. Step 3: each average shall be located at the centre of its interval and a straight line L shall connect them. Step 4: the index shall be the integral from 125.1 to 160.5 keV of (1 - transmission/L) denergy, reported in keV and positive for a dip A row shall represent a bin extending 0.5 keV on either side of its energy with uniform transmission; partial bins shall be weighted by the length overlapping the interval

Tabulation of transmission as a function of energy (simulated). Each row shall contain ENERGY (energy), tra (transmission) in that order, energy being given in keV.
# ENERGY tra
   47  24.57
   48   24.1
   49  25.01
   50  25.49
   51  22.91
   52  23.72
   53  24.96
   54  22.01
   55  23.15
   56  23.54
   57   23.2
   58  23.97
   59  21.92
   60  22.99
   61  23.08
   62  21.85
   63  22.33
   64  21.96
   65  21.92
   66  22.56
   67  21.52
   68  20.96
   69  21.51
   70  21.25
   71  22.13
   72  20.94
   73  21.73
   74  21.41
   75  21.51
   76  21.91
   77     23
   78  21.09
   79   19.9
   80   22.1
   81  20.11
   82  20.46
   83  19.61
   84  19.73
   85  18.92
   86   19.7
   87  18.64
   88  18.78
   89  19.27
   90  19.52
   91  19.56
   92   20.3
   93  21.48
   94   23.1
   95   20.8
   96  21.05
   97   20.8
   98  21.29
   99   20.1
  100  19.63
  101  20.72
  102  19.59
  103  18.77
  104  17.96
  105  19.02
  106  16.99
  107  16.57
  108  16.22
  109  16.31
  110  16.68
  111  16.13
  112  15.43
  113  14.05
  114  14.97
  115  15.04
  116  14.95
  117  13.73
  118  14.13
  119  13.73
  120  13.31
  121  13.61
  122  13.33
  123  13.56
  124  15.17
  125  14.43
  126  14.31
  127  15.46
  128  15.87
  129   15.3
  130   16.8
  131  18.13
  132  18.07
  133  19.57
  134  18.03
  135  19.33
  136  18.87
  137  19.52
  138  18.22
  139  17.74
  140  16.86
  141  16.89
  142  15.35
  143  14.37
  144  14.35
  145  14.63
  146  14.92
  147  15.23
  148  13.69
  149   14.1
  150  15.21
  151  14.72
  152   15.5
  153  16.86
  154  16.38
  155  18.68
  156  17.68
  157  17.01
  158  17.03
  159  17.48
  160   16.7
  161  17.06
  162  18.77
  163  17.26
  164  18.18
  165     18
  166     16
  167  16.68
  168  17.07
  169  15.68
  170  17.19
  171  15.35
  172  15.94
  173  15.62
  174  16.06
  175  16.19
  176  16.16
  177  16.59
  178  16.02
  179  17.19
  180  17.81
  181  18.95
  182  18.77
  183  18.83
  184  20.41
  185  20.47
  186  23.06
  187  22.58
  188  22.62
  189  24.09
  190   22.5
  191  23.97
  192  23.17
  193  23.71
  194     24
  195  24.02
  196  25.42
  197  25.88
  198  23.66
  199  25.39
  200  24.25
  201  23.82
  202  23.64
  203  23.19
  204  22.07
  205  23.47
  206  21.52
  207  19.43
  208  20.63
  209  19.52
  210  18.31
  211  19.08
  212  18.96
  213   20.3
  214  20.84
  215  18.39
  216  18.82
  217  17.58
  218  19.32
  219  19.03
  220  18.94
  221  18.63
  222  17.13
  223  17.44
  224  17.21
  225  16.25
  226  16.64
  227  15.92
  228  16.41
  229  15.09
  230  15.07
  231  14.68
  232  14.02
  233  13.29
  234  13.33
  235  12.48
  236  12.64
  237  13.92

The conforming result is 3.04 keV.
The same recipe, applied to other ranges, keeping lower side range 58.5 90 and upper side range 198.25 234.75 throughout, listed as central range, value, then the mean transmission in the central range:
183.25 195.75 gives -2.3 keV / 22.9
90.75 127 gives 6.1 keV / 17.1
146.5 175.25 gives 4.7 keV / 16.5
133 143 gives 1.1 keV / 17.8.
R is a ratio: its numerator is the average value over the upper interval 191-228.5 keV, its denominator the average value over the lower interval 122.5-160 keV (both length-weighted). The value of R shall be 1.26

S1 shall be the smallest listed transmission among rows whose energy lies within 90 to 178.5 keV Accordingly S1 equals 13.31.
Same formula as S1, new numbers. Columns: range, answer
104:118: 13.73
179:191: 17.19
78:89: 18.64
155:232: 14.02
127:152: 13.69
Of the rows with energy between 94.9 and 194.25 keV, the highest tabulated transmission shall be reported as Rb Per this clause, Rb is 24.09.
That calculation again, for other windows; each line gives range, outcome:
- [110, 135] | 19.57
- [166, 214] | 25.88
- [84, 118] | 23.1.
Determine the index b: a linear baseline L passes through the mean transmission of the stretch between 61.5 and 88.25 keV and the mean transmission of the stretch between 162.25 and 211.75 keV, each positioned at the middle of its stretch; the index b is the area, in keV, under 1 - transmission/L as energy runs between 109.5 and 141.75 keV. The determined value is 7.3 keV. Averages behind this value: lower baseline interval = 21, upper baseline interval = 20.2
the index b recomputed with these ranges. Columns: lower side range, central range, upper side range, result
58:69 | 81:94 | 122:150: 0.2 keV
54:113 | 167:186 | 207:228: 1.6 keV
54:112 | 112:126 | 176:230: 4.3 keV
